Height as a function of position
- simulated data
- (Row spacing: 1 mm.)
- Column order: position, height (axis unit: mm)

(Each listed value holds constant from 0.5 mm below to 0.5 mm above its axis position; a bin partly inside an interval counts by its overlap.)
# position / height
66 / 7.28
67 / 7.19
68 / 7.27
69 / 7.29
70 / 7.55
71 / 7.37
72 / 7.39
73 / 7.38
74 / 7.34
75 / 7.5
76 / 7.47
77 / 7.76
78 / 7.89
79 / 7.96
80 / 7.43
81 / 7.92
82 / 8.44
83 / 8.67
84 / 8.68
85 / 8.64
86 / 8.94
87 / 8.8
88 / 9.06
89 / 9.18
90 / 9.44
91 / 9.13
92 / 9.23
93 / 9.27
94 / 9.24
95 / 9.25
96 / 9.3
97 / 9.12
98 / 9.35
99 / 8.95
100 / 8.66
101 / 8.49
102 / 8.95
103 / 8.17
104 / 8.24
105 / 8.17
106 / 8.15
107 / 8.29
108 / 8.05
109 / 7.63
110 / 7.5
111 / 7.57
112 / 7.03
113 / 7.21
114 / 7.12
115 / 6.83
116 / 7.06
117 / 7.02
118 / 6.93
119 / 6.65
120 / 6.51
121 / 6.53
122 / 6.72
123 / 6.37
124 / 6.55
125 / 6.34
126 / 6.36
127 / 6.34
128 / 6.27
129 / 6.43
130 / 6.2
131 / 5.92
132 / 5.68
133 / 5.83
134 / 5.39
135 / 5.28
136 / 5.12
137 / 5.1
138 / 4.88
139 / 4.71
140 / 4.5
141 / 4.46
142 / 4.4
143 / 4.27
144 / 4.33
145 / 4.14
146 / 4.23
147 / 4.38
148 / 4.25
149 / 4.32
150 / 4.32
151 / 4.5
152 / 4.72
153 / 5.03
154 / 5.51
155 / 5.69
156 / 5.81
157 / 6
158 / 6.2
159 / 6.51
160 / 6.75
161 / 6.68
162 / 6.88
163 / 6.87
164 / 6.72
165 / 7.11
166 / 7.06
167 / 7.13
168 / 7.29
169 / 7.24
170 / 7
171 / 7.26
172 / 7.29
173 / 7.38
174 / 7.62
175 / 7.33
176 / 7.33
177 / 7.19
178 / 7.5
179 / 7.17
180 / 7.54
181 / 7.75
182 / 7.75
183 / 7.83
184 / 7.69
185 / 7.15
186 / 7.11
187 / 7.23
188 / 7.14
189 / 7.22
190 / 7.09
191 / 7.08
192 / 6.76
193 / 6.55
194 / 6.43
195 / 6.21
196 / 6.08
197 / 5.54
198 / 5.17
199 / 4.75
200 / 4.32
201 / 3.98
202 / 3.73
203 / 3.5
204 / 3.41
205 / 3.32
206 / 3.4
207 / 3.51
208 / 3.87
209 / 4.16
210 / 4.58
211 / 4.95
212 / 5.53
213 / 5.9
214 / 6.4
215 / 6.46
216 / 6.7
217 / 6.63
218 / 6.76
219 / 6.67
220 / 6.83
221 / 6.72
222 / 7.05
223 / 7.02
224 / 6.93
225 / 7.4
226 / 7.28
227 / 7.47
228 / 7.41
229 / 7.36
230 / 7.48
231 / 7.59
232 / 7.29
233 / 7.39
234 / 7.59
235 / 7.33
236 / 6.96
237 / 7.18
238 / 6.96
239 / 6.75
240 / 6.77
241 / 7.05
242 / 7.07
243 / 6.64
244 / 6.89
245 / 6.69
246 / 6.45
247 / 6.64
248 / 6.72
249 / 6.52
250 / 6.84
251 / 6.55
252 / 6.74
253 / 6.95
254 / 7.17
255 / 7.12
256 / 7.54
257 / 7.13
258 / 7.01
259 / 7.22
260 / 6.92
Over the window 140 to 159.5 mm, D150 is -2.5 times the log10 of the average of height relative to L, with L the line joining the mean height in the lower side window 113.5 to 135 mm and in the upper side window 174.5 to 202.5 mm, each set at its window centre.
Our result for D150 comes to 0.31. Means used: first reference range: 6.4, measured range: 4.89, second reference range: 6.59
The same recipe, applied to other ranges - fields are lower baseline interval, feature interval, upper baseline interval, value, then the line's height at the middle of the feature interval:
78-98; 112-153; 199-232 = 0.36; 7.75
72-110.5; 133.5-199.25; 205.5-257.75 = 0.20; 7.46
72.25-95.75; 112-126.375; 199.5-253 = 0.17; 7.91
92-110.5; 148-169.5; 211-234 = 0.27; 7.8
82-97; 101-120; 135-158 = -0.01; 7.48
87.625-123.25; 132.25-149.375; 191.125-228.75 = 0.47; 7.27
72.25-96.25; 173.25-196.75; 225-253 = 0.06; 7.53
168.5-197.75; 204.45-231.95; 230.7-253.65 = 0.14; 7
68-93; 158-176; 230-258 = 0.08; 7.56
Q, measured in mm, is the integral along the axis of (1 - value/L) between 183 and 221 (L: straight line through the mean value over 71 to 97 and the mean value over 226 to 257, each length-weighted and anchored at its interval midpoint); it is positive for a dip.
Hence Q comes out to 8.7 mm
